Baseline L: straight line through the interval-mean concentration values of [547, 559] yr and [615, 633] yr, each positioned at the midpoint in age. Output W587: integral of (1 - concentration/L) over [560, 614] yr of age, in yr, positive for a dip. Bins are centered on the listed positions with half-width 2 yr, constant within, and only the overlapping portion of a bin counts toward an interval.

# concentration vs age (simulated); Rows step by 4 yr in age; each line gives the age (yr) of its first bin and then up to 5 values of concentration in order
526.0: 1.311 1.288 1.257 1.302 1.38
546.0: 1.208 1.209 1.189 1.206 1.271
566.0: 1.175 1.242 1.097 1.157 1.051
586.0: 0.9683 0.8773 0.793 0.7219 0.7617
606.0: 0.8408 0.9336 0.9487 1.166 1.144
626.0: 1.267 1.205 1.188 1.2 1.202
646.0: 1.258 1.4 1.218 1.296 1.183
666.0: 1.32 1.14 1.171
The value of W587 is 9.2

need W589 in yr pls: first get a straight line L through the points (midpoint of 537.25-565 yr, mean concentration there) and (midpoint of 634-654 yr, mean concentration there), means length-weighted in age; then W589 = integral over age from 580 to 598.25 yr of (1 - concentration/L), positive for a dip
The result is 5.1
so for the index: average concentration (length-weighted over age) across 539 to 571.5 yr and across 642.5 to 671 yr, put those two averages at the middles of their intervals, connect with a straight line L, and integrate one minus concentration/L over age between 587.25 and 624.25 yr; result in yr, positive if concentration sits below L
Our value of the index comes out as 9.9 yr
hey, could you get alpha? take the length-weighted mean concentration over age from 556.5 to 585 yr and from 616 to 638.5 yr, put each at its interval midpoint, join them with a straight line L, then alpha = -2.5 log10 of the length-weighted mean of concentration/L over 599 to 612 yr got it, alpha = 0.38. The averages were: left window 1.16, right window 1.19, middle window 0.836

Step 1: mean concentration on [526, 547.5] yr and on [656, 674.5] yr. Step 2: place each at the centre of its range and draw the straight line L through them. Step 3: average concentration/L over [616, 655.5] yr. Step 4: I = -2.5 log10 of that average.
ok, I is 0.01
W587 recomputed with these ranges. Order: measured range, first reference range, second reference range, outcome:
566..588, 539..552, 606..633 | 1.57 yr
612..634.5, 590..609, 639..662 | -2.99 yr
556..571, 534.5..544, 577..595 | -1.09 yr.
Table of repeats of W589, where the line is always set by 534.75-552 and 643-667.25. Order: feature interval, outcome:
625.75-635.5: 0.47 yr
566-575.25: 0.71 yr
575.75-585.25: 1.40 yr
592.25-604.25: 4.84 yr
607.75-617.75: 2.32 yr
